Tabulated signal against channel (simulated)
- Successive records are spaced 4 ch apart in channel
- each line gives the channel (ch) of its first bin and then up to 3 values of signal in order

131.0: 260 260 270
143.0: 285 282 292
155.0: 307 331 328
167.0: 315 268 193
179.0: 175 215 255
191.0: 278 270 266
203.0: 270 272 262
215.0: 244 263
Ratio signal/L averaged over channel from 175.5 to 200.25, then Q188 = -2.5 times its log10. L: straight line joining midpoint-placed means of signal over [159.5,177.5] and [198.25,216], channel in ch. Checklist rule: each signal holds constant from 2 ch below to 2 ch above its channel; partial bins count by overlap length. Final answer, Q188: 0.13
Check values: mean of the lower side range 278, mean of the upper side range 264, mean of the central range 239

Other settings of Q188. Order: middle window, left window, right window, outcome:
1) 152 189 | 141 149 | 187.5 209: 0.05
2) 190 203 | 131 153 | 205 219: -0.03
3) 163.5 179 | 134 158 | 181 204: 0.07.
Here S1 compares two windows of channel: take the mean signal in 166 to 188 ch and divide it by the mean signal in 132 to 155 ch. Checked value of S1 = 0.83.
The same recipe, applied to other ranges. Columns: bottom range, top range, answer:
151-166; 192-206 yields 0.85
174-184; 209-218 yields 1.32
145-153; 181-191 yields 0.85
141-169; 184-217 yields 0.86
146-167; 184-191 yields 0.83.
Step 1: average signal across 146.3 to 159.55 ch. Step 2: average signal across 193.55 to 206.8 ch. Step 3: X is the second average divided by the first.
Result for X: 0.9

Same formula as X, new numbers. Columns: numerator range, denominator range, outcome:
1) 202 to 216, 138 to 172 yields 0.88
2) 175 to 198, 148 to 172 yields 0.77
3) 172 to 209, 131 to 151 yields 0.89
